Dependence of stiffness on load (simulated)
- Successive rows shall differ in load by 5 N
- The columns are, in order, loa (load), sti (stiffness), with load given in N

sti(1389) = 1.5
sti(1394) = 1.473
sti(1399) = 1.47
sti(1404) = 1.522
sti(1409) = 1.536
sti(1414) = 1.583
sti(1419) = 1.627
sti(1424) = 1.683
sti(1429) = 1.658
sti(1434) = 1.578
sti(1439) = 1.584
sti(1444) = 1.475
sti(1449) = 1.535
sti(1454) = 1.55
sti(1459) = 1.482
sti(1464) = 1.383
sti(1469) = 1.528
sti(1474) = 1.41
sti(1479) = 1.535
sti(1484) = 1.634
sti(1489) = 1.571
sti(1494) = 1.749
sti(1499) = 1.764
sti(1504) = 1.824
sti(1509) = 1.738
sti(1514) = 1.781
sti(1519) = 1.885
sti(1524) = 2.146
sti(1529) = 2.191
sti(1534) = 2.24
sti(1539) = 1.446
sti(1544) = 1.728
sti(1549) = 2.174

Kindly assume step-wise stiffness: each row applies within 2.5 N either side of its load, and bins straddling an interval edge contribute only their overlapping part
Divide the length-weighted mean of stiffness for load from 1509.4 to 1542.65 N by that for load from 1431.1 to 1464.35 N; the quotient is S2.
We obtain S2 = 1.3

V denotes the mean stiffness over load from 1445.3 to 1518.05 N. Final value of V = 1.61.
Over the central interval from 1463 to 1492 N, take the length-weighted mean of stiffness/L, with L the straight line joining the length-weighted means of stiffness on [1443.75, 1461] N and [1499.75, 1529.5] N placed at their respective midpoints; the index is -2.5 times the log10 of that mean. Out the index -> 0.10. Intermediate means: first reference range 1.52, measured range 1.52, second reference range 1.9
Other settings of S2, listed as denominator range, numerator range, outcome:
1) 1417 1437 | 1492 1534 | 1.17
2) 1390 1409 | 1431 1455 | 1.03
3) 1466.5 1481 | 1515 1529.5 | 1.36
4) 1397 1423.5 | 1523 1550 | 1.26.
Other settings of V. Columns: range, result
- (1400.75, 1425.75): 1.58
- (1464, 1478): 1.46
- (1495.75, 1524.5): 1.83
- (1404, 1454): 1.58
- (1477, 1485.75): 1.58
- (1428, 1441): 1.6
